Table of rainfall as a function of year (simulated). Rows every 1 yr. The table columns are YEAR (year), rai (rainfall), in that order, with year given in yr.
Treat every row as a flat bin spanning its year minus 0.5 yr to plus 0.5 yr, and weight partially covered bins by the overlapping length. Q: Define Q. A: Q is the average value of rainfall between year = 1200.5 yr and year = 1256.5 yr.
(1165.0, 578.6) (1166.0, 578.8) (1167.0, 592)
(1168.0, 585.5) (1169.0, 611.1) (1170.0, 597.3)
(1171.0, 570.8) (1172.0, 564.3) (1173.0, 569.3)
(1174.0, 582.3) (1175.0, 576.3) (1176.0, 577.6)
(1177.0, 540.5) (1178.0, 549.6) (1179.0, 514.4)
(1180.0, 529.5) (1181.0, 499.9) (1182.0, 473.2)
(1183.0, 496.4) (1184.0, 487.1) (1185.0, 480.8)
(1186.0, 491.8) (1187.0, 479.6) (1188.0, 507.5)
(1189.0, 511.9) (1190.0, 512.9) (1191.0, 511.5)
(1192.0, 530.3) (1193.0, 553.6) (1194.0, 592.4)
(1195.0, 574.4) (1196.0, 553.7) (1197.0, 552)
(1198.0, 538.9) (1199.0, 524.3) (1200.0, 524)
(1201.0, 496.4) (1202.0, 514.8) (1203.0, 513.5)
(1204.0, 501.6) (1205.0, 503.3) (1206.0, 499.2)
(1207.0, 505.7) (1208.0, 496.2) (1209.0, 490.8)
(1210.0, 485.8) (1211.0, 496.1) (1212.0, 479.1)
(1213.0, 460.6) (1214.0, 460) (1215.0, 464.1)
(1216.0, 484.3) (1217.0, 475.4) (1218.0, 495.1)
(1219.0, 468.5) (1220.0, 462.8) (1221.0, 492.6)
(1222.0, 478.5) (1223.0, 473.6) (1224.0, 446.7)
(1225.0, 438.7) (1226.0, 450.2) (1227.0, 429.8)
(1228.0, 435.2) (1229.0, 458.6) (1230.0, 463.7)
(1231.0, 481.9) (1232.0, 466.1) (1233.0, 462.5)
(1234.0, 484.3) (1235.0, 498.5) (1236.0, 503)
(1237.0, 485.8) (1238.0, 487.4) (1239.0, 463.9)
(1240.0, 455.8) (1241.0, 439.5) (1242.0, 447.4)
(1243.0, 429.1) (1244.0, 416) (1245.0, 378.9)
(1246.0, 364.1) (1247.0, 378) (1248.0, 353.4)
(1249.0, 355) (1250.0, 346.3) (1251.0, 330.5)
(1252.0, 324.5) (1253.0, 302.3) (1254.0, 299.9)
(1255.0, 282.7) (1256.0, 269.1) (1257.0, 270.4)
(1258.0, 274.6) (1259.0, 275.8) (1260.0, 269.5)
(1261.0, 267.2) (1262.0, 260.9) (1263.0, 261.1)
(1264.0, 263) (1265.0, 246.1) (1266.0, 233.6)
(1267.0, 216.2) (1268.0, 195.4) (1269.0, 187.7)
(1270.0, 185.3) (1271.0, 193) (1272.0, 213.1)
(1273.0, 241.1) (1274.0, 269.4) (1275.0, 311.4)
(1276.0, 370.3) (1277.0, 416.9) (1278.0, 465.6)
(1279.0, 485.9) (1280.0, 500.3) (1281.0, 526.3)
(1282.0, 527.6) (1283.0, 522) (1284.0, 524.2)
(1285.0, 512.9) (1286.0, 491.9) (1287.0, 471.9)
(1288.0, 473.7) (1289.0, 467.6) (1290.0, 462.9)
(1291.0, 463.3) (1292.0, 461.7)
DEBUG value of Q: 443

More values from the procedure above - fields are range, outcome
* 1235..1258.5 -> 379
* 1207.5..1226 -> 474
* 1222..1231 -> 453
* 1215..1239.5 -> 470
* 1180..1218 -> 506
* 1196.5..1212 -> 509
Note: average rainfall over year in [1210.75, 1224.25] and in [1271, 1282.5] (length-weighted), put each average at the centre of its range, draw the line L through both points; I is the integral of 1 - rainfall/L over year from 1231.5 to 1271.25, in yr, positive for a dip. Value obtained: 8.0 yr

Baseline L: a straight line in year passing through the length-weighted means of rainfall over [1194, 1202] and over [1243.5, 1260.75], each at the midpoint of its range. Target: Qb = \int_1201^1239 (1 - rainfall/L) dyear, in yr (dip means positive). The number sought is -2.6 yr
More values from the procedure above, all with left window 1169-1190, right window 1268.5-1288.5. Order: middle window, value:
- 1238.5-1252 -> 1.4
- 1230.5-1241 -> -0.5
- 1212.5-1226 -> 0.2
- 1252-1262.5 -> 3.6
